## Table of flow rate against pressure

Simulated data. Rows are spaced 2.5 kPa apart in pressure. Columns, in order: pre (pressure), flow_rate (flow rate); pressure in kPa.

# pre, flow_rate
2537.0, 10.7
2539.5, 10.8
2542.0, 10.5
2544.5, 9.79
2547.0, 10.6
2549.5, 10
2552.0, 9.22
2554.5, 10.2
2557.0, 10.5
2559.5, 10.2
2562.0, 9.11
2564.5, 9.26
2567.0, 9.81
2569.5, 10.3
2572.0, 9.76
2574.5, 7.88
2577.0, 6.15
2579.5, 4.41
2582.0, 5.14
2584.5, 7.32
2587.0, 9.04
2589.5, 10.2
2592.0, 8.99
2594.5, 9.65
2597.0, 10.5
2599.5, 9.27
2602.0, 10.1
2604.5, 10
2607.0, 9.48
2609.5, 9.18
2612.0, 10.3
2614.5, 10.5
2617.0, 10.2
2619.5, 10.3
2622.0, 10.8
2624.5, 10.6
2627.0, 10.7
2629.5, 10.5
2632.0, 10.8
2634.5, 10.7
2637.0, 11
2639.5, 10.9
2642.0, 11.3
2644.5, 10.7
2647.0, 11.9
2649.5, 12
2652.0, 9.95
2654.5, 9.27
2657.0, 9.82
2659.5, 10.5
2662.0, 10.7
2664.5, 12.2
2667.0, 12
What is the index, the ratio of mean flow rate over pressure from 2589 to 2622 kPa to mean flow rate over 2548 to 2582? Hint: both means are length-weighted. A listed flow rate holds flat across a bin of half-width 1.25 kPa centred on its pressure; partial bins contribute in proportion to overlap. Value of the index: 1.1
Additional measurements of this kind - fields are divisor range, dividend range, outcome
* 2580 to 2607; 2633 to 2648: 1.24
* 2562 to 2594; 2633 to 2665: 1.31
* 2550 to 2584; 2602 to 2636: 1.20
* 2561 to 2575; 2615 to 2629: 1.11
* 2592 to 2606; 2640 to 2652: 1.15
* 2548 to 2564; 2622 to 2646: 1.10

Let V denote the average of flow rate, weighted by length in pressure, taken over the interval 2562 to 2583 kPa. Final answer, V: 7.95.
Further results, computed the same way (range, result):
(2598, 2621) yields 9.94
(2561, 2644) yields 9.53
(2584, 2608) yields 9.52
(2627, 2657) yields 10.8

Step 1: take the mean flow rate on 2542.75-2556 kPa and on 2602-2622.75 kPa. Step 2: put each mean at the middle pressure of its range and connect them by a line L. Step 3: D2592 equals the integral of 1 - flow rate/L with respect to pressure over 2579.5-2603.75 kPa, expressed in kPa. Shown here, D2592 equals 3.3 kPa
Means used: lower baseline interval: 9.99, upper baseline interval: 10.1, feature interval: 8.7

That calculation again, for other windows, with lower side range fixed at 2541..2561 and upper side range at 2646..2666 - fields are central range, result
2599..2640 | 0.9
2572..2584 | 4.5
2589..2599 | 0.6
